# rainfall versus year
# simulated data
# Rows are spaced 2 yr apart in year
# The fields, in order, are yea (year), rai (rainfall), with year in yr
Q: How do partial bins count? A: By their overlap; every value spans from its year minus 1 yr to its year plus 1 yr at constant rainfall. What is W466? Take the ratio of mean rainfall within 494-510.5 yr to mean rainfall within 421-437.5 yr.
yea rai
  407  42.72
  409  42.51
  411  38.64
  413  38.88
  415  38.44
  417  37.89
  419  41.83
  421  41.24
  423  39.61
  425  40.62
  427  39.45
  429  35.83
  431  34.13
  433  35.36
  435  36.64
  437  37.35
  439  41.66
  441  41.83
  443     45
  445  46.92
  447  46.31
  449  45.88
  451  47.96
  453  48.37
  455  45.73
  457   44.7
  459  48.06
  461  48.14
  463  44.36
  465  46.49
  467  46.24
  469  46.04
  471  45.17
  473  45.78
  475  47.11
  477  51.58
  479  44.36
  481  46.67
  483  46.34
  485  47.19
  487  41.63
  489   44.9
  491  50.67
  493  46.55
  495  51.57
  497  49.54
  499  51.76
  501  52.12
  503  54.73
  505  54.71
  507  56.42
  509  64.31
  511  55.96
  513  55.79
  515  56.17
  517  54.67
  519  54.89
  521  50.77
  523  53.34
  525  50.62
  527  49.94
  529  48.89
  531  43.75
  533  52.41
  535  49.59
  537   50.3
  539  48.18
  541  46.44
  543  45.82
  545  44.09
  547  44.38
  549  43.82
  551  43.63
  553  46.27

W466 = 1.45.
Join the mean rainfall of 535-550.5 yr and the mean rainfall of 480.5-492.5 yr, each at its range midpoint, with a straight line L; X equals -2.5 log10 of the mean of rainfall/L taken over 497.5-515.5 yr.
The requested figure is -0.20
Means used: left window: 46.2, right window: 46.3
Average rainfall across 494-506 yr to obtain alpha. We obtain 52.4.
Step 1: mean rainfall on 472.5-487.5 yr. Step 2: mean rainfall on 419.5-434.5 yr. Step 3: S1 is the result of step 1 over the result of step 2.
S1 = 1.22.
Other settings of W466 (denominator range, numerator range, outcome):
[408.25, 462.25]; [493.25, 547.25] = 1.23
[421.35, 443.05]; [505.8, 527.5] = 1.42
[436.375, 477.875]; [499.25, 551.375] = 1.12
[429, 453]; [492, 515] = 1.29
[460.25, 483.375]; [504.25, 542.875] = 1.12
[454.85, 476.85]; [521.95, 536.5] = 1.07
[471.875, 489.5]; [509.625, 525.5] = 1.18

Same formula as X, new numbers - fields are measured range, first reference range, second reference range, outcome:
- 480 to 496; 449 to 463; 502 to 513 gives 0.14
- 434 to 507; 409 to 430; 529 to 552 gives -0.10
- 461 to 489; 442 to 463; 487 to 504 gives 0.05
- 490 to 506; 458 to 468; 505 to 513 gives 0.08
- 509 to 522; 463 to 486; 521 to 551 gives -0.17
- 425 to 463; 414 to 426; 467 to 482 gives 0.01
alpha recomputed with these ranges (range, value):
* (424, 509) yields 46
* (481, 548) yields 50.5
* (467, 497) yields 46.9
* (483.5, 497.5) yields 47.3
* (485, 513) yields 51.9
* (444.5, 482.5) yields 46.6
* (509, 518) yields 56.6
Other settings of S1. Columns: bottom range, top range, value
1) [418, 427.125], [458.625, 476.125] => 1.14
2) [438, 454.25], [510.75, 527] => 1.18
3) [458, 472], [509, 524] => 1.19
